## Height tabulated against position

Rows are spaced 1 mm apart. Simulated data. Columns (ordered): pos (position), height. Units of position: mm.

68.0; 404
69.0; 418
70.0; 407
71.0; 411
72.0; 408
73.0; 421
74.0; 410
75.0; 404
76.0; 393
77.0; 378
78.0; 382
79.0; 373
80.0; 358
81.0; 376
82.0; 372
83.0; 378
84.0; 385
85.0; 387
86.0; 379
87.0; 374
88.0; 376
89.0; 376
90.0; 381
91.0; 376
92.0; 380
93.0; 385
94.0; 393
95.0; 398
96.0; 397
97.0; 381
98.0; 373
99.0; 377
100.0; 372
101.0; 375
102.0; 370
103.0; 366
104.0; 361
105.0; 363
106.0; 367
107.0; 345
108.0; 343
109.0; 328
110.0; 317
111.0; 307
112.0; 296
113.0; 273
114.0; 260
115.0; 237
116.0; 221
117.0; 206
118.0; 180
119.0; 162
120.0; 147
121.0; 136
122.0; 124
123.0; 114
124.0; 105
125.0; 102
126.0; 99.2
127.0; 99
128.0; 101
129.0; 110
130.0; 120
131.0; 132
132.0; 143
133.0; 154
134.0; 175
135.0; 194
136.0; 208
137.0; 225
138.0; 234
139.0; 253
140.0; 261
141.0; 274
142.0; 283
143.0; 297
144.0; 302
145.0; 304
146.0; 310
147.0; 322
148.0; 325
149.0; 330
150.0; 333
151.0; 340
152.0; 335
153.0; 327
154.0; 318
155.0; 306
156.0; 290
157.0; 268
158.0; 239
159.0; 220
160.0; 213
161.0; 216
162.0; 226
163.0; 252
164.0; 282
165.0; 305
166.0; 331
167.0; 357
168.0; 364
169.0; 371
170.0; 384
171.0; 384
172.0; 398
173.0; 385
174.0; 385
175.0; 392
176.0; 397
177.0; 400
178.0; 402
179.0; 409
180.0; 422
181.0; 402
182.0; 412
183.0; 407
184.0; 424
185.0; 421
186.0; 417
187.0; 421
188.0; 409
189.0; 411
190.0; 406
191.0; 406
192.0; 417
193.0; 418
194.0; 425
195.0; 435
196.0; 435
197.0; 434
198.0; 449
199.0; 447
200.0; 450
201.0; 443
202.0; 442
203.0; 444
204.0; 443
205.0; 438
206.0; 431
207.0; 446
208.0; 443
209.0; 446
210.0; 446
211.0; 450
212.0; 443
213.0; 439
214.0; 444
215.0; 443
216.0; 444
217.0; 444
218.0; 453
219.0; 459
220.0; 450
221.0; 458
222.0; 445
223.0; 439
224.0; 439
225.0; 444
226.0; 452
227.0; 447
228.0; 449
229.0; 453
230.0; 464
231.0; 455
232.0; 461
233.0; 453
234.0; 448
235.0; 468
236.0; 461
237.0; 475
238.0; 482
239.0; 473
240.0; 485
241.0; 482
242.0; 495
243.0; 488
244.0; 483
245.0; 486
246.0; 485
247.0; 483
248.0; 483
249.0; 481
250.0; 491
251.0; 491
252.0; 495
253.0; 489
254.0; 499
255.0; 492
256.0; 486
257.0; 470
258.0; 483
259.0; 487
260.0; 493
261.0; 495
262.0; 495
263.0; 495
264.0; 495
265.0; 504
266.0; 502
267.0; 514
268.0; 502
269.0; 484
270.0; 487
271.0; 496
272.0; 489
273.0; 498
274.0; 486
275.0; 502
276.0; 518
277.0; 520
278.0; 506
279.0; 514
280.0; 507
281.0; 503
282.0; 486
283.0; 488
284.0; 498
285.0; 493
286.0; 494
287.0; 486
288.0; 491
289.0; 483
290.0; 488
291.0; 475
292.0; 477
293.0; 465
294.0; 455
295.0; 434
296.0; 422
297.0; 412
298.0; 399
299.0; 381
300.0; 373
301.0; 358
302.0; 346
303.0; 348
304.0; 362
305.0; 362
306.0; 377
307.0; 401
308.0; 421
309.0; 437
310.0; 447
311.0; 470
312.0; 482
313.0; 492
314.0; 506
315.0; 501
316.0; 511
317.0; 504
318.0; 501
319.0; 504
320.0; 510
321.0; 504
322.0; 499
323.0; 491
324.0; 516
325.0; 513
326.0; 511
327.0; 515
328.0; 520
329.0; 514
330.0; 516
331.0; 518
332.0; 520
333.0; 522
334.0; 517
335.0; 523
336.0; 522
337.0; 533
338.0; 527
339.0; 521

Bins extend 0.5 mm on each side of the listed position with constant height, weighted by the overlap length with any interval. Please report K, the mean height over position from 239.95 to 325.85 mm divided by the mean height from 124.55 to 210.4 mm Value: 1.43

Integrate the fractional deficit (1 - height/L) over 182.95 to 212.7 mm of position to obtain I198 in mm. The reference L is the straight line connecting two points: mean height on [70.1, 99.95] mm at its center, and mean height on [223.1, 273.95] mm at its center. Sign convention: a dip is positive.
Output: 1.2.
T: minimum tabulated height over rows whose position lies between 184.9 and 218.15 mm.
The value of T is 406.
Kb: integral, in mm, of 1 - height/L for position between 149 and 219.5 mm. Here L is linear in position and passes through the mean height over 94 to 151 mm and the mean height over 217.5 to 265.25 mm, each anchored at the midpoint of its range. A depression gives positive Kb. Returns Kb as -3.0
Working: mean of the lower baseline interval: 257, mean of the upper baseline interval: 474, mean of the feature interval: 387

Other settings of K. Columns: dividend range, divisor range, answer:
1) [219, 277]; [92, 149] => 1.85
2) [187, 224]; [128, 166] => 1.73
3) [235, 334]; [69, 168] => 1.62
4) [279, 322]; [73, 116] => 1.26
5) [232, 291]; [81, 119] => 1.43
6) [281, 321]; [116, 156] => 2.06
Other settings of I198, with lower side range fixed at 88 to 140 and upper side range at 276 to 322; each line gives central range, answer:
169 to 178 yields -1.8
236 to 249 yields -2.7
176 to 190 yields -3.2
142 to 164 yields 0.9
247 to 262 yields -2.8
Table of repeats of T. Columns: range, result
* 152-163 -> 213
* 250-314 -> 346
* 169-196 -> 371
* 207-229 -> 439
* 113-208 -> 99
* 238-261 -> 470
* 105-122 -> 124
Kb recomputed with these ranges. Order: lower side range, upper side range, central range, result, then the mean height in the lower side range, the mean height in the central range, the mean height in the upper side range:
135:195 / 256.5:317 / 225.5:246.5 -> -2.84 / 338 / 469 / 466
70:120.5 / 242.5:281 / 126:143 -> 8.76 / 348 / 186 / 494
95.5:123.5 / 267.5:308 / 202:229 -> -3.96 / 289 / 445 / 456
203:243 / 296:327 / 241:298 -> -4.53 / 454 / 487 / 449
